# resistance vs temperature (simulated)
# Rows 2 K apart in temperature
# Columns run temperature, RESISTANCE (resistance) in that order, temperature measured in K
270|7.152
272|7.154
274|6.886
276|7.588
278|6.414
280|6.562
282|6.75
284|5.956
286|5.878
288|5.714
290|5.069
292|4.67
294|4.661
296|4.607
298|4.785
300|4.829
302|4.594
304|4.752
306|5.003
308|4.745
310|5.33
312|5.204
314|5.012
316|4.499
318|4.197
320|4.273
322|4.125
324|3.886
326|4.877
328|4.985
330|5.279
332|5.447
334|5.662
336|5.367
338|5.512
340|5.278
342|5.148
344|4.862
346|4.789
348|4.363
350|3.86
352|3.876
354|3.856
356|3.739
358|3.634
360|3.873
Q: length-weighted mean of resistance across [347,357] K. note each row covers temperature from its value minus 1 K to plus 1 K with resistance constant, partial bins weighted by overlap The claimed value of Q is 3.94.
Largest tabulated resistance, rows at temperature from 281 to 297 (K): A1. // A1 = 6.75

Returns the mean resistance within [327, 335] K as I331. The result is 5.34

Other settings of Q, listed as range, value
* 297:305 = 4.74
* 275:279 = 7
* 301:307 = 4.78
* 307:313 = 5.09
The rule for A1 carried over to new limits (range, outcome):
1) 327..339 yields 5.662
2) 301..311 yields 5.33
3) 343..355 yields 4.862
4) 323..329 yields 4.985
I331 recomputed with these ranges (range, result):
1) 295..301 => 4.74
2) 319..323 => 4.2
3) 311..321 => 4.64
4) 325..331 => 5.05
